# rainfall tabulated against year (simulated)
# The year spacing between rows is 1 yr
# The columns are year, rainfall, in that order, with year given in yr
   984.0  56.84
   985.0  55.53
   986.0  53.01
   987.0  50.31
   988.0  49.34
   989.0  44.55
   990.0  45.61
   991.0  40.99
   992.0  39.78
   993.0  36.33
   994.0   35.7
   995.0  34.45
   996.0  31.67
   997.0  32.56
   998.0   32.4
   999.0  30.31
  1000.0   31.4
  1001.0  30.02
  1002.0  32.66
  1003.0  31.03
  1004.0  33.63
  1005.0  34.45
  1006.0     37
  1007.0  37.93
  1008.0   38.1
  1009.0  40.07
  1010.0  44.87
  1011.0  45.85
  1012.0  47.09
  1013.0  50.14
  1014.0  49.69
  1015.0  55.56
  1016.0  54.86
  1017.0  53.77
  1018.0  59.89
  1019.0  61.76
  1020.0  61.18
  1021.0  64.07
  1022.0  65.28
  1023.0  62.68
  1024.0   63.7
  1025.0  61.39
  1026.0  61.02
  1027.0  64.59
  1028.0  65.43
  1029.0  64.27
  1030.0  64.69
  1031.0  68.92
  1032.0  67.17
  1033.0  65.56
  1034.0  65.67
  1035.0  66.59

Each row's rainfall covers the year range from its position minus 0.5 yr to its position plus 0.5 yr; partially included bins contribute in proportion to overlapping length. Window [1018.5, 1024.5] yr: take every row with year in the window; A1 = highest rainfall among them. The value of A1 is 65.28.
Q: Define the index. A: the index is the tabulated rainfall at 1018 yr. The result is 59.89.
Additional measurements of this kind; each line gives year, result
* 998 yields 32.4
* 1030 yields 64.69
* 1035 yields 66.59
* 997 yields 32.56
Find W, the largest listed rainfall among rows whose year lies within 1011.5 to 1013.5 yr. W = 50.14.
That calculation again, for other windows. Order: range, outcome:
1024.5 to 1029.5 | 65.43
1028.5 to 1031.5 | 68.92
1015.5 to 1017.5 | 54.86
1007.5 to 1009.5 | 40.07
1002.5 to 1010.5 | 44.87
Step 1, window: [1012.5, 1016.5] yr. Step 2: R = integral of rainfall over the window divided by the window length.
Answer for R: 52.6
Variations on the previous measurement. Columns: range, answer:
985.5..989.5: 49.3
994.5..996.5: 33.1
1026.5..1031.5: 65.6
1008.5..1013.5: 45.6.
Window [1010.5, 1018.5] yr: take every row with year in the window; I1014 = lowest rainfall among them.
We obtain 45.85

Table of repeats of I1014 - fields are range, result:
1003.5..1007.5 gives 33.63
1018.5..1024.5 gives 61.18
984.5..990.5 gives 44.55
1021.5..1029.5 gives 61.02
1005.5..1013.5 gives 37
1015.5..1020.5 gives 53.77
